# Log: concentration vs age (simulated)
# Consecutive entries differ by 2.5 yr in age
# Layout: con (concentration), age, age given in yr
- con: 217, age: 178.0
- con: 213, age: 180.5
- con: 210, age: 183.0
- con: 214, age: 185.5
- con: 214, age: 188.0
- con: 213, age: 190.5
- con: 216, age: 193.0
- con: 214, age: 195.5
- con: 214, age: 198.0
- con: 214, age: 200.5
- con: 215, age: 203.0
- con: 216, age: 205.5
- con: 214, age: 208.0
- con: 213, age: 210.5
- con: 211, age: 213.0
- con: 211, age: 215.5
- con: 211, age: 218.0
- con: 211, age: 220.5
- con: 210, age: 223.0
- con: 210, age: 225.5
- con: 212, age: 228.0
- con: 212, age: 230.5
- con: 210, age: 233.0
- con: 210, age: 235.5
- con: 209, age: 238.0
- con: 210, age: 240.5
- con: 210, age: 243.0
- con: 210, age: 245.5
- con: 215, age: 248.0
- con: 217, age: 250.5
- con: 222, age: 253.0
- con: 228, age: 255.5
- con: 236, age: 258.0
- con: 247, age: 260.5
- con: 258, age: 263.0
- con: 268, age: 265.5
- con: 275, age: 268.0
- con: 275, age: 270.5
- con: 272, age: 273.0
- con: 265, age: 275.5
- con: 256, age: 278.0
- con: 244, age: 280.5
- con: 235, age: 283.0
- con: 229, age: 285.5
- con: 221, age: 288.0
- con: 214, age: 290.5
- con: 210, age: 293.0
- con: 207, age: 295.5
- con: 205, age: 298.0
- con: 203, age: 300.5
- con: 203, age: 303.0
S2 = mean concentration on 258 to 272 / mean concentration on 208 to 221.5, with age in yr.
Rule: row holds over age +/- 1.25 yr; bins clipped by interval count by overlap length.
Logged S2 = 1.24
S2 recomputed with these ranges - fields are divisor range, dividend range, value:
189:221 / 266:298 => 1.13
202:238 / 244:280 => 1.16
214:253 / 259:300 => 1.14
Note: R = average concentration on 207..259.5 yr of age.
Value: 214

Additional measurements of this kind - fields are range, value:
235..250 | 211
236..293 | 236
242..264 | 227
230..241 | 210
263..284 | 261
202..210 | 215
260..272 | 266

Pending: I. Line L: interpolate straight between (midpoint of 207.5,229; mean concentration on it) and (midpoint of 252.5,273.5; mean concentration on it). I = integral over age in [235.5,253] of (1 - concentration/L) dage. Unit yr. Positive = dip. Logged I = 1.8 yr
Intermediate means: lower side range 211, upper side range 254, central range 212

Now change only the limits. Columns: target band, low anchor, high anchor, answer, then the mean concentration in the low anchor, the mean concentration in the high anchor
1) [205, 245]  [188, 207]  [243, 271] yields 2.6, 215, 239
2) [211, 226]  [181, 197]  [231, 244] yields 0.0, 213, 210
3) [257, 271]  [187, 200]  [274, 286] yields -1.1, 214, 247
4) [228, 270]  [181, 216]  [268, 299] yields 0.1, 214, 238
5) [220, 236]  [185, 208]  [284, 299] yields 0.3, 214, 215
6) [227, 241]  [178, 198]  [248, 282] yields 1.5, 214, 250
